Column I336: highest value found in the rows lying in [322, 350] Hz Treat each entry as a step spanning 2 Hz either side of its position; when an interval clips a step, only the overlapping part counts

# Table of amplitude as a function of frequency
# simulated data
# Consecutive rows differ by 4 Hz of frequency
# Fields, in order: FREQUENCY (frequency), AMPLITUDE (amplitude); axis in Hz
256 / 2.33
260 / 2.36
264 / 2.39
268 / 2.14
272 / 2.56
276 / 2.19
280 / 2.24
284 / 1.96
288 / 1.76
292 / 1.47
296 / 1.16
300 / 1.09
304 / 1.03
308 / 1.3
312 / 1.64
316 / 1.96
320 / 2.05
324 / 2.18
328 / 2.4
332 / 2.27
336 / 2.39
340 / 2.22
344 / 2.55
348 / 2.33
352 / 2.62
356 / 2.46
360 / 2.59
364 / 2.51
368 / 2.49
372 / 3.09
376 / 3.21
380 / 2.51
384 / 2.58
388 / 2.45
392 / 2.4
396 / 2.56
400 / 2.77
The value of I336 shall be 2.55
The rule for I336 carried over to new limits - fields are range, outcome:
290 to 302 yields 1.47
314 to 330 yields 2.4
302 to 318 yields 1.96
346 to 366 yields 2.62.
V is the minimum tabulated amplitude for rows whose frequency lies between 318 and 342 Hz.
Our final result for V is 2.05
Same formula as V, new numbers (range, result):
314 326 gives 1.96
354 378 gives 2.46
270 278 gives 2.19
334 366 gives 2.22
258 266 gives 2.36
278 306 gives 1.03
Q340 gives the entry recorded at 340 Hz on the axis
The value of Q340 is 2.22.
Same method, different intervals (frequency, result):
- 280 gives 2.24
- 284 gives 1.96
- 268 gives 2.14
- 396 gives 2.56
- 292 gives 1.47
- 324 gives 2.18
